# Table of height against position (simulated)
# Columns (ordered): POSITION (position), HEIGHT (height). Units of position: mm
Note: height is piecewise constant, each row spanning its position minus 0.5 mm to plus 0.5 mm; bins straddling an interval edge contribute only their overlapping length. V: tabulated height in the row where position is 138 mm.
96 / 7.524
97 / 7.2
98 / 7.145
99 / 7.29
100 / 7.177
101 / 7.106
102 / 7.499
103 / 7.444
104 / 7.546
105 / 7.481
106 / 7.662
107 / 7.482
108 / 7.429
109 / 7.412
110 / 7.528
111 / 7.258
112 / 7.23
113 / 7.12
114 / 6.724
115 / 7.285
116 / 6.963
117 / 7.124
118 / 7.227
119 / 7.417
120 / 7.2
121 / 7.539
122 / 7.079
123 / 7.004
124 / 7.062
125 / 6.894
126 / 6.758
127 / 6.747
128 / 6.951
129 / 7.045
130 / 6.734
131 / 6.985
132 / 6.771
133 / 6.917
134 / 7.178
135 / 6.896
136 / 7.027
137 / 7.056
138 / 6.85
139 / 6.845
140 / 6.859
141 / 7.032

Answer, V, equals 6.85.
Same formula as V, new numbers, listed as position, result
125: 6.894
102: 7.499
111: 7.258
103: 7.444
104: 7.546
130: 6.734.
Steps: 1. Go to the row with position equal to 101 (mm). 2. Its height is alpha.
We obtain 7.106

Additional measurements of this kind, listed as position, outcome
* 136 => 7.027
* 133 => 6.917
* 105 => 7.481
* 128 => 6.951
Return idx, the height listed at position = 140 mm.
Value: 6.859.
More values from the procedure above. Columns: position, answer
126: 6.758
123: 7.004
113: 7.12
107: 7.482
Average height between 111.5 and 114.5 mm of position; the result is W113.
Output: 7.02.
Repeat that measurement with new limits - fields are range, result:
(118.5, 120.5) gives 7.31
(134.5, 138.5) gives 6.96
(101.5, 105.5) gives 7.49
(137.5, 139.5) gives 6.85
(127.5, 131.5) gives 6.93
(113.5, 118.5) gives 7.06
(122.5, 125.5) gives 6.99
